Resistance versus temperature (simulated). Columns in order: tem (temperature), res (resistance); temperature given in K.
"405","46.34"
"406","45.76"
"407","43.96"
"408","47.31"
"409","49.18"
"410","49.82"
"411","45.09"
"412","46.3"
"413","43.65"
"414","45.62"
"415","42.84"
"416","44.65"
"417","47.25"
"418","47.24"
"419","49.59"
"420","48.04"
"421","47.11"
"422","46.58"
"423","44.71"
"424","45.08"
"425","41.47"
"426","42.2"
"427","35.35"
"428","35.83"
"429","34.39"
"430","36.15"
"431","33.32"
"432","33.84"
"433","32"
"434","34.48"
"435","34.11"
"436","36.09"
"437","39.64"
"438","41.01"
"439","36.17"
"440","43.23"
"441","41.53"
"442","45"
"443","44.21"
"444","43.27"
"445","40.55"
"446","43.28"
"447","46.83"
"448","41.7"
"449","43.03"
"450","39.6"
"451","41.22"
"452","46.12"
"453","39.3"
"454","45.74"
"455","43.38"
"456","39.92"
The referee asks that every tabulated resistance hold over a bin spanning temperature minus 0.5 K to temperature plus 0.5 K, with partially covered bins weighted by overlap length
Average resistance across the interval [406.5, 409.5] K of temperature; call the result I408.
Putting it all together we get 46.8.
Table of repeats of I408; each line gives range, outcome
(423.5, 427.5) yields 41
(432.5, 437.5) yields 35.3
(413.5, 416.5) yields 44.4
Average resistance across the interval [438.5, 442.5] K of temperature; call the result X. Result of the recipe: 41.5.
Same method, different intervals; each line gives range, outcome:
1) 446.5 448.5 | 44.3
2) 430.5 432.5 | 33.6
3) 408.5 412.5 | 47.6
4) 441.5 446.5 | 43.3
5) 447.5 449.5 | 42.4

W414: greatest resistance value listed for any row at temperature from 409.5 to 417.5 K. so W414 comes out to 49.82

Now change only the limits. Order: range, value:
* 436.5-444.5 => 45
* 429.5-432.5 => 36.15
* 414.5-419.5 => 49.59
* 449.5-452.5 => 46.12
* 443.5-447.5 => 46.83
